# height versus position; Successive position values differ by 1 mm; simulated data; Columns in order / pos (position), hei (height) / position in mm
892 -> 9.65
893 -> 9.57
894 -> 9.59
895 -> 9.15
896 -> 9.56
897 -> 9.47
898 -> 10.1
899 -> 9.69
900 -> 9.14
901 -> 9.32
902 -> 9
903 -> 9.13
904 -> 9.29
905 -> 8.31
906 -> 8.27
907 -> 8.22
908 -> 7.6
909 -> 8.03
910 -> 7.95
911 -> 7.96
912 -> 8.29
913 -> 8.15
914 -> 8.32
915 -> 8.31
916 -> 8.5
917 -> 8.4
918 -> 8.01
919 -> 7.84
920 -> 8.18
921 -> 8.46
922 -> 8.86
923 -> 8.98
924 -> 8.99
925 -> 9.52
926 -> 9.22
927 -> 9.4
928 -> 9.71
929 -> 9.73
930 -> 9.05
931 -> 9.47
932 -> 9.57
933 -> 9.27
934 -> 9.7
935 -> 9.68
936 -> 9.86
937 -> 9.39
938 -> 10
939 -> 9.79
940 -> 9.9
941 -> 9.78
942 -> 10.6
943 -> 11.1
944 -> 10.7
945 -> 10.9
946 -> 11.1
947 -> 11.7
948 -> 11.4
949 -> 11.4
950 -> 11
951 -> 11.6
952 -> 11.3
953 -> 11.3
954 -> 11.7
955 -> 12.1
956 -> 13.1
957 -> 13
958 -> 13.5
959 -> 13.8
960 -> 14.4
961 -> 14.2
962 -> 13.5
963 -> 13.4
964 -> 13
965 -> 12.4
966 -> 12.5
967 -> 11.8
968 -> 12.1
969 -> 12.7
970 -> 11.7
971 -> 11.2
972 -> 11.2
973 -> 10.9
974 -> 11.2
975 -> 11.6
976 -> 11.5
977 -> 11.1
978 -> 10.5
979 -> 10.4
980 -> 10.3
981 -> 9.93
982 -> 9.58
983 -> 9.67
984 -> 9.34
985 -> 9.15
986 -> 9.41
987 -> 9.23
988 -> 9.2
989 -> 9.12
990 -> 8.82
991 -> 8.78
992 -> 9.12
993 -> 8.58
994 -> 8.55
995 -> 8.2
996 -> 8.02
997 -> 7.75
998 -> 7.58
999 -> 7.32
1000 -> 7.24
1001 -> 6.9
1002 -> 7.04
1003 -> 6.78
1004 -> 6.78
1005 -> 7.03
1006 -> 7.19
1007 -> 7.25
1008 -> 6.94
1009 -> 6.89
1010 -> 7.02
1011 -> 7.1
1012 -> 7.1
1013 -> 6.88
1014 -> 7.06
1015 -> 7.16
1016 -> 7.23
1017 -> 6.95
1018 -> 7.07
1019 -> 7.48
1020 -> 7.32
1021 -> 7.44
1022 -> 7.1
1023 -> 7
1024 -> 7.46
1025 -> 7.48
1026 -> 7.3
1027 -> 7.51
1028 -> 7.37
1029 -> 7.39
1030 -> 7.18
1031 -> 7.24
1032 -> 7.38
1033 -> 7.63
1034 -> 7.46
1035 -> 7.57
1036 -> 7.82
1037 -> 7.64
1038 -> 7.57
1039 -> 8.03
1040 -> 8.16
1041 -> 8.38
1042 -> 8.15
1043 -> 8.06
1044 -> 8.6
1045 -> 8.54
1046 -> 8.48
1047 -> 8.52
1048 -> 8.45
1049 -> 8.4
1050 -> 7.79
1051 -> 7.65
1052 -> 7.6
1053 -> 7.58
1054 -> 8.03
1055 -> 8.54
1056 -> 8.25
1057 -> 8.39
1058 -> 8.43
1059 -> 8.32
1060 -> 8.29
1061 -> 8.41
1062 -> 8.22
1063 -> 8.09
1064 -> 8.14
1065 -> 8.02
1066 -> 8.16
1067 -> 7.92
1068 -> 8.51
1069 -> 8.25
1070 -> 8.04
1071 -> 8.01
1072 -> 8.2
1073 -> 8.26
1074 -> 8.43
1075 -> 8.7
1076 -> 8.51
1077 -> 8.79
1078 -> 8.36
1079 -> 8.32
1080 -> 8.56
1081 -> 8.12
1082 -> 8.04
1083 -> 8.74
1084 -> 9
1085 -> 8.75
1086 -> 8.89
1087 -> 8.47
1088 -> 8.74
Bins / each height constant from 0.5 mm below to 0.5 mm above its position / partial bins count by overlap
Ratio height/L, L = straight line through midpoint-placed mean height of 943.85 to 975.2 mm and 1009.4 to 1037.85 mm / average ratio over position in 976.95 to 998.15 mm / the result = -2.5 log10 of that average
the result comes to 0.10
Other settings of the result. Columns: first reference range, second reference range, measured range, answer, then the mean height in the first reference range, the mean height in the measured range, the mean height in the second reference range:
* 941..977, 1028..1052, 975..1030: 0.210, 12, 8.09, 7.9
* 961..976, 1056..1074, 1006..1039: 0.334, 12.1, 7.29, 8.22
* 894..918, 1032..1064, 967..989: -0.249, 8.71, 10.6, 8.09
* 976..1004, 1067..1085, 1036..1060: 0.050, 8.81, 8.15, 8.4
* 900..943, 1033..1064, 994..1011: 0.159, 8.98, 7.28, 8.11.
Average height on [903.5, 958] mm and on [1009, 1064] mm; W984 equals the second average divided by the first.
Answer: 0.8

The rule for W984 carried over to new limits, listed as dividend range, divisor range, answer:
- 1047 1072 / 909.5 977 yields 0.77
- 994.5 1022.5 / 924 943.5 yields 0.74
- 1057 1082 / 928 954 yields 0.80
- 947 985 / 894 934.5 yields 1.32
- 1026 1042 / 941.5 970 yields 0.63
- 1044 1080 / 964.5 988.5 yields 0.77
